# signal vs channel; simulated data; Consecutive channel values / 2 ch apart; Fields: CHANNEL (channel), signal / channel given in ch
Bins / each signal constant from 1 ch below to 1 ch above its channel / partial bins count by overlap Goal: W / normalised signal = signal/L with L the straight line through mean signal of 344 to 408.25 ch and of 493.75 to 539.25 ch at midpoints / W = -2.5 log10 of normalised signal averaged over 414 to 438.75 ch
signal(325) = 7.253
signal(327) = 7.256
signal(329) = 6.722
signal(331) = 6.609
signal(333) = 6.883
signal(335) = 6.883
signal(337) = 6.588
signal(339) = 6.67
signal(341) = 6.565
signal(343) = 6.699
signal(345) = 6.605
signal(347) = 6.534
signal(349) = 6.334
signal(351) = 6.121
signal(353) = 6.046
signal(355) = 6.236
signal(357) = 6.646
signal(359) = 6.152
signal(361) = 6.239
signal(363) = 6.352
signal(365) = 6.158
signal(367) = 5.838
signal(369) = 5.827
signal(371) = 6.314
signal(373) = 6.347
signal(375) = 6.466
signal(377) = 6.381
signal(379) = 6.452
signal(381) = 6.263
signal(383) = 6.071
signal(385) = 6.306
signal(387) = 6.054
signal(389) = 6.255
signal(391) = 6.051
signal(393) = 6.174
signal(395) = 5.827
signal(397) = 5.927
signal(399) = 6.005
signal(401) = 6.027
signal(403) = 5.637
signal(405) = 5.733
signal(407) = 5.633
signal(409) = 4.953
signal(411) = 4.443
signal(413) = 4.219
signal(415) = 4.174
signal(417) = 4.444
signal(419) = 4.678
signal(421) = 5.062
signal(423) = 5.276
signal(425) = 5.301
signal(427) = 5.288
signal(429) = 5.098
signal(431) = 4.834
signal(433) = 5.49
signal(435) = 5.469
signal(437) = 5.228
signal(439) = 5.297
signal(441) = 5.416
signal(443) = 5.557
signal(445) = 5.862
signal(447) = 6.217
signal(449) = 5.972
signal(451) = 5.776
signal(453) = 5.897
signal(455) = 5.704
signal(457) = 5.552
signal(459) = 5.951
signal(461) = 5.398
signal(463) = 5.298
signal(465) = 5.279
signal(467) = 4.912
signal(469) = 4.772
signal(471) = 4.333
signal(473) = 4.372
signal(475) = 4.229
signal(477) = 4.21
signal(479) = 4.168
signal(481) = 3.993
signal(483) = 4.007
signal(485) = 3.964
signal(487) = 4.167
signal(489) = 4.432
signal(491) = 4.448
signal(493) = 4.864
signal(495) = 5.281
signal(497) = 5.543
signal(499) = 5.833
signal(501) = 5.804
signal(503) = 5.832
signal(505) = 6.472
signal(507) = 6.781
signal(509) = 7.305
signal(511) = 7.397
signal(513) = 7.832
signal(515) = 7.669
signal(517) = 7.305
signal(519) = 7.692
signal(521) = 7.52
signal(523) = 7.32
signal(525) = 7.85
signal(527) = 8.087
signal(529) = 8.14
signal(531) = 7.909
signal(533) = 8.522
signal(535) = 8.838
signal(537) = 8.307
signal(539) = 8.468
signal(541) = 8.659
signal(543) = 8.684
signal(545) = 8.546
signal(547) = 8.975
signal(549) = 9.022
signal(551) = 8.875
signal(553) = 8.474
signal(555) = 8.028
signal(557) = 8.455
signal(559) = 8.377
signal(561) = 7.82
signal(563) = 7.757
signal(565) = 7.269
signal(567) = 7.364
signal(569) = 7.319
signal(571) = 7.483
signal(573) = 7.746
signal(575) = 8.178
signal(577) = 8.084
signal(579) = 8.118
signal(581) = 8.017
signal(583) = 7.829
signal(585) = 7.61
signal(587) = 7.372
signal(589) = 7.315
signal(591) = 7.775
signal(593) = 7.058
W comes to 0.29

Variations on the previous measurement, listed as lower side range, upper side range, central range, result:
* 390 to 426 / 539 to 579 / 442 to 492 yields 0.269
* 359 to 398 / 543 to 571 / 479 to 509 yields 0.407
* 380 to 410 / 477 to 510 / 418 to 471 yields 0.029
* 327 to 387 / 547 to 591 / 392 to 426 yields 0.273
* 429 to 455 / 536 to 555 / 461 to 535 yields 0.222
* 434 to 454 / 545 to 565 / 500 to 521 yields 0.040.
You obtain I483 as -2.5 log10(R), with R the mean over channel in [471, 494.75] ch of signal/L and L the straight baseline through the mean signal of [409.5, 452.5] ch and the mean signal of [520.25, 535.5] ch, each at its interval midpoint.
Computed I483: 0.48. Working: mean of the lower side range 5.2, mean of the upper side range 8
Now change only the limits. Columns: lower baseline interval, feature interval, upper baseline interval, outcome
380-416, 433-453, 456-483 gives -0.112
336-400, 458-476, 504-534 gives 0.396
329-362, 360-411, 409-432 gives -0.080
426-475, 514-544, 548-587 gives -0.136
